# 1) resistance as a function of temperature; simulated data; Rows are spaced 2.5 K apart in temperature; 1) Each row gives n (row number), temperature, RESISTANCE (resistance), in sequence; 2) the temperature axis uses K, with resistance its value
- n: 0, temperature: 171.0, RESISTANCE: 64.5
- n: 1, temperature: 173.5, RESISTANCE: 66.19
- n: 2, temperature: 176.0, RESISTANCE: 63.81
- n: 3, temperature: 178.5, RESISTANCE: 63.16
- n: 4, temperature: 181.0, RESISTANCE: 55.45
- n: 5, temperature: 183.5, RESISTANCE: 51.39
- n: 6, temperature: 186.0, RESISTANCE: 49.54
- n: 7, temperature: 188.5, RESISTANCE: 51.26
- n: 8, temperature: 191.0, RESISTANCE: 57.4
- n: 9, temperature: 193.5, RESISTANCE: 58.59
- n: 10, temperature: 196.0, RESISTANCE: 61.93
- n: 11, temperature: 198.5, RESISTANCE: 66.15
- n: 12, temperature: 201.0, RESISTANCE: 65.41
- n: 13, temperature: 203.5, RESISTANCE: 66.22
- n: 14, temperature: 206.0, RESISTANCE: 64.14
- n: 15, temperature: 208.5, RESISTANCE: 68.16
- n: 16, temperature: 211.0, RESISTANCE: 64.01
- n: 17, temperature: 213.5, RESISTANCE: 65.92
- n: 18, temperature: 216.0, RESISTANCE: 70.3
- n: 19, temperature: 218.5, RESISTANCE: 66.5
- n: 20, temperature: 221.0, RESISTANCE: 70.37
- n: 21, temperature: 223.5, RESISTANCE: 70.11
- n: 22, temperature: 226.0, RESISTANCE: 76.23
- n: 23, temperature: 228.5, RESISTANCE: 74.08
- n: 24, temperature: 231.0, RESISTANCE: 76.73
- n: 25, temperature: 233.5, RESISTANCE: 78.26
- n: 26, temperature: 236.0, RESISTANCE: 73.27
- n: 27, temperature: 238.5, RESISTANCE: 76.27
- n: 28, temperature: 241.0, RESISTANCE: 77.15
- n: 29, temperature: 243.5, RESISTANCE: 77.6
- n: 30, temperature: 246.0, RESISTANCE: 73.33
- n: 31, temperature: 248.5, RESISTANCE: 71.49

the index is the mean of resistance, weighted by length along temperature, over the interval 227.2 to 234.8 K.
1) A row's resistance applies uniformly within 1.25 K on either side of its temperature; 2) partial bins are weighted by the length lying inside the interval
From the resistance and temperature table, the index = 76.3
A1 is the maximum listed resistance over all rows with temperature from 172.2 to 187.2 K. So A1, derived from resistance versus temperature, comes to 66.19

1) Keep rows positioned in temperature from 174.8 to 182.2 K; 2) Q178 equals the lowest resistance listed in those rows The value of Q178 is 55.45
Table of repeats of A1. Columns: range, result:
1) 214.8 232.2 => 76.73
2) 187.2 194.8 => 58.59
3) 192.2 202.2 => 66.15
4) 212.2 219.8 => 70.3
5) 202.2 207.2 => 66.22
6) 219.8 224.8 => 70.37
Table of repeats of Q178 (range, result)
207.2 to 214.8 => 64.01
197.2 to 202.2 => 65.41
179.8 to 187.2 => 49.54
